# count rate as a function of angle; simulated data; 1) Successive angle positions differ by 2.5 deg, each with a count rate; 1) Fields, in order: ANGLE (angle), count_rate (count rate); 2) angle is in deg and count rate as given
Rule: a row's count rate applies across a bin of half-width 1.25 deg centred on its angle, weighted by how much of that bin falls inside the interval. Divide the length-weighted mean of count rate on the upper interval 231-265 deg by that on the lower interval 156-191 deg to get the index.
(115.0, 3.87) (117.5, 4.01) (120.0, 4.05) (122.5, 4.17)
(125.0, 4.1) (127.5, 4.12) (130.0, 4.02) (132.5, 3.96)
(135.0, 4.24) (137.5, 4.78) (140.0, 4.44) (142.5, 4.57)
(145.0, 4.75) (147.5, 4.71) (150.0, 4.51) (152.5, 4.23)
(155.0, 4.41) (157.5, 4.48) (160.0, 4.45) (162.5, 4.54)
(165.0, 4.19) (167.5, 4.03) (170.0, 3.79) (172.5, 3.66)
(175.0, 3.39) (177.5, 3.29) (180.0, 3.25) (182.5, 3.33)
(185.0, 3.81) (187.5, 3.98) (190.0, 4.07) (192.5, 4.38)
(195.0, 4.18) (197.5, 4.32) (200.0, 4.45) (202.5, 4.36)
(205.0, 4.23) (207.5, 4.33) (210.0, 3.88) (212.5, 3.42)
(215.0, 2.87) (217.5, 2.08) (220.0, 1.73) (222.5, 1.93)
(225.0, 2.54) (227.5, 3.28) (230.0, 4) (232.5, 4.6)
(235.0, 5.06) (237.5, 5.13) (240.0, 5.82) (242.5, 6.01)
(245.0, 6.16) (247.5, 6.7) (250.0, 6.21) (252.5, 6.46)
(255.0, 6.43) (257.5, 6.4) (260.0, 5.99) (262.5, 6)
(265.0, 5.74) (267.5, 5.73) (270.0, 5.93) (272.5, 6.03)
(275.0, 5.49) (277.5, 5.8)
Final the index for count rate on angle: 1.52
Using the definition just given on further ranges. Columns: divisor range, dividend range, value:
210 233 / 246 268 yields 2.11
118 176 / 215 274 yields 1.18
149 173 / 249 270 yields 1.44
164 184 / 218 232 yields 0.77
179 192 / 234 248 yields 1.55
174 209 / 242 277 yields 1.54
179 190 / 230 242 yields 1.39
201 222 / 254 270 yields 1.81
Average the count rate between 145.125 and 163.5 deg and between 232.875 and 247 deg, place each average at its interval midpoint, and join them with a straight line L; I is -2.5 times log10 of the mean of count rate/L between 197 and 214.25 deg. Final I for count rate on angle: 0.25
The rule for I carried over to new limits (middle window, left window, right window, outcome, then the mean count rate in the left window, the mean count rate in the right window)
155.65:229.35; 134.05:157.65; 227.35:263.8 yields 0.340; 4.52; 5.69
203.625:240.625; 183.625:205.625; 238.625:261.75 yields 0.394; 4.19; 6.23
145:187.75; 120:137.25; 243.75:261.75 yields 0.184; 4.14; 6.33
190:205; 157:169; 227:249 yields 0.108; 4.32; 5.27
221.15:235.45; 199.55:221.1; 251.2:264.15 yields 0.301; 3.46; 6.24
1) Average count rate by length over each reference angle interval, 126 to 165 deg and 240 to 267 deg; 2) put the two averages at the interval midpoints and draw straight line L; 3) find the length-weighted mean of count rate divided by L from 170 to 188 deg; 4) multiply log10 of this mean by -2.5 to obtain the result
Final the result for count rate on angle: 0.37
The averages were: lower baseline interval 4.4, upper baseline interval 6.18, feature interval 3.53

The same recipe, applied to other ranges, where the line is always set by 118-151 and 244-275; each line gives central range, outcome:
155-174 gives 0.14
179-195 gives 0.31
